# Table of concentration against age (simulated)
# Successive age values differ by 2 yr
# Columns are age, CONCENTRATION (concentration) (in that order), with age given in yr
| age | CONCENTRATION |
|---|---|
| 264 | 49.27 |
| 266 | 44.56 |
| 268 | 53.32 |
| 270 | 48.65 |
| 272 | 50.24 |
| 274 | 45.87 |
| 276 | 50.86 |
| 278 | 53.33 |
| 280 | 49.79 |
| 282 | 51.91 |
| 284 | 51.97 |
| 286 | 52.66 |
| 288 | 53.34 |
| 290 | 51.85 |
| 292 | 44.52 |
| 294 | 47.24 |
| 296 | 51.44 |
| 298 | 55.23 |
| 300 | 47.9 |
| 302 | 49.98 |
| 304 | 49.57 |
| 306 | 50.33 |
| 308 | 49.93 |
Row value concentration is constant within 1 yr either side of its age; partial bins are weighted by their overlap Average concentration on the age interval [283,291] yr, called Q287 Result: 52.5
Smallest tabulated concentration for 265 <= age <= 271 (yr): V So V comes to 44.56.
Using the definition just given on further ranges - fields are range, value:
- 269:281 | 45.87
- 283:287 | 51.97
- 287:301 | 44.52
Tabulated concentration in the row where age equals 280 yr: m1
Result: 49.79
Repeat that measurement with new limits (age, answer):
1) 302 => 49.98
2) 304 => 49.57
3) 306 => 50.33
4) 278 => 53.33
